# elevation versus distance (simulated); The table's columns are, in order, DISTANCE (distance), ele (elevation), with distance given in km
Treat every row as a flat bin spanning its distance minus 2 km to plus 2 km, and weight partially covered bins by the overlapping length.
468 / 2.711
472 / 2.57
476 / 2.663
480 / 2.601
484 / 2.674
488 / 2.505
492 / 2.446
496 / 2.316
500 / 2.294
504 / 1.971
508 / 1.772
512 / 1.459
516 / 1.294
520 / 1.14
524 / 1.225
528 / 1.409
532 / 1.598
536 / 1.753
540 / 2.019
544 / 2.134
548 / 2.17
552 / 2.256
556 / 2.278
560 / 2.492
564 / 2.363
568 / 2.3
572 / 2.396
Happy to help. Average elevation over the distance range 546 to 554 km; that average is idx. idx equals 2.21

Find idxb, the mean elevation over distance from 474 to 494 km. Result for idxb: 2.58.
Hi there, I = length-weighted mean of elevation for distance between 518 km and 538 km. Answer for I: 1.43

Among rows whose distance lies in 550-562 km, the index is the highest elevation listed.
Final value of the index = 2.492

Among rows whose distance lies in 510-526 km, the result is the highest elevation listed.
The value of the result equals 1.459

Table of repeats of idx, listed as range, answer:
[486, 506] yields 2.31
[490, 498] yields 2.38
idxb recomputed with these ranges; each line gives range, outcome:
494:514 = 1.96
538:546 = 2.08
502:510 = 1.87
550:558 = 2.27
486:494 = 2.48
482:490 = 2.59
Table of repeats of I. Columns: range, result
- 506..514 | 1.62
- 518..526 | 1.18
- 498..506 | 2.13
